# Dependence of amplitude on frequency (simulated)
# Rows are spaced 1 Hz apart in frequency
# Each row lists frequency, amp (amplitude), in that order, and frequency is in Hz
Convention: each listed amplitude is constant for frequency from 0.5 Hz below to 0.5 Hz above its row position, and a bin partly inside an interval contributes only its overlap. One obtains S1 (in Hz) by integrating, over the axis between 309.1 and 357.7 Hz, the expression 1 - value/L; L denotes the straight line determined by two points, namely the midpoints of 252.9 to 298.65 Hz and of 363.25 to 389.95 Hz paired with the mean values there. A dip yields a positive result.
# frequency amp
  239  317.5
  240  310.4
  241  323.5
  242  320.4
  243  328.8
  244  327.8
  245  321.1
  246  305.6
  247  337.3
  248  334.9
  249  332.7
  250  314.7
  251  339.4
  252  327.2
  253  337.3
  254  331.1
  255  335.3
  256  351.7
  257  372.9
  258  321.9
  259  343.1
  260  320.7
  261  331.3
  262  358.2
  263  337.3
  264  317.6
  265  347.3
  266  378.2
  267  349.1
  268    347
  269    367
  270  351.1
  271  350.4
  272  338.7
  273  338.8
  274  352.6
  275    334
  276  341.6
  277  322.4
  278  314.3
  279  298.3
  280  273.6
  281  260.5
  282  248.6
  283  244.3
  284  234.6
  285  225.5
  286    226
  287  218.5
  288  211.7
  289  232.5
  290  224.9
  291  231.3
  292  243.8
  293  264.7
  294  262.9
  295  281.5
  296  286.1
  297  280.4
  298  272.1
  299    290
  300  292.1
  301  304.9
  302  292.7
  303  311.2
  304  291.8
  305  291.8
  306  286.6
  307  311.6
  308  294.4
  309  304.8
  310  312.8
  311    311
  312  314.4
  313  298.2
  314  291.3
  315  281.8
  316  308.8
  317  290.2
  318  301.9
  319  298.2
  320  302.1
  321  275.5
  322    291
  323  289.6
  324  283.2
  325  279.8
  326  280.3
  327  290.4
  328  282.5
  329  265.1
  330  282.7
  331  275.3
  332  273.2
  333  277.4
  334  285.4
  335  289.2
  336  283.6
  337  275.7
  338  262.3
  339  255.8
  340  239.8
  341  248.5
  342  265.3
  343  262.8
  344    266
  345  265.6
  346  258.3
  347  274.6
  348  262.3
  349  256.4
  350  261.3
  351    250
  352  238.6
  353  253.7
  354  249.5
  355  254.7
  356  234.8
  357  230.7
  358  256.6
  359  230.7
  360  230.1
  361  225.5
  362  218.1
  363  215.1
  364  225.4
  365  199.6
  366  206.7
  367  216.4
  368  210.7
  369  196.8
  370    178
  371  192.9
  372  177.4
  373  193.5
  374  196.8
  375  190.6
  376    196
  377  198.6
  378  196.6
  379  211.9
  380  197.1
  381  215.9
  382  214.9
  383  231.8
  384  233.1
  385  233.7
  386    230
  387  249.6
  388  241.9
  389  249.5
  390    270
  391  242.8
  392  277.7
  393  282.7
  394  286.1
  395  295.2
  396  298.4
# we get -4.64 Hz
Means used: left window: 302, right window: 212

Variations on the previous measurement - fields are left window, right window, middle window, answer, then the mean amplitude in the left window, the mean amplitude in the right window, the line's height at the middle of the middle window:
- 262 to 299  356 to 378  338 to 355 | -2.1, 293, 209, 229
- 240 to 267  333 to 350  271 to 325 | 2.5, 334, 266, 300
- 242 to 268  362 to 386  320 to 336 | -1.6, 336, 206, 256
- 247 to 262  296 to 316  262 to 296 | 2.6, 336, 297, 317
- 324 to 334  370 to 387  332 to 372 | 0.5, 279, 207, 246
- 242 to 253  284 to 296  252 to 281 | -4.9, 327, 240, 288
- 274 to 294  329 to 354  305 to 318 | -1.8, 263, 265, 264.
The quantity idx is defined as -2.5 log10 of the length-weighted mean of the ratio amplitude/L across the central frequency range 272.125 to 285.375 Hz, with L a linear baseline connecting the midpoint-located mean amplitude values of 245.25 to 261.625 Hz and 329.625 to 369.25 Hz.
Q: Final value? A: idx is 0.07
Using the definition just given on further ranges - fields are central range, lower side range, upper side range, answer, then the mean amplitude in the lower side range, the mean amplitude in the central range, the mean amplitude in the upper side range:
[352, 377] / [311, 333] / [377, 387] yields 0.114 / 289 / 216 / 219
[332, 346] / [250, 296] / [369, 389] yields -0.090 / 305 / 267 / 210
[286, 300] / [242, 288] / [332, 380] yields 0.153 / 319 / 254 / 235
